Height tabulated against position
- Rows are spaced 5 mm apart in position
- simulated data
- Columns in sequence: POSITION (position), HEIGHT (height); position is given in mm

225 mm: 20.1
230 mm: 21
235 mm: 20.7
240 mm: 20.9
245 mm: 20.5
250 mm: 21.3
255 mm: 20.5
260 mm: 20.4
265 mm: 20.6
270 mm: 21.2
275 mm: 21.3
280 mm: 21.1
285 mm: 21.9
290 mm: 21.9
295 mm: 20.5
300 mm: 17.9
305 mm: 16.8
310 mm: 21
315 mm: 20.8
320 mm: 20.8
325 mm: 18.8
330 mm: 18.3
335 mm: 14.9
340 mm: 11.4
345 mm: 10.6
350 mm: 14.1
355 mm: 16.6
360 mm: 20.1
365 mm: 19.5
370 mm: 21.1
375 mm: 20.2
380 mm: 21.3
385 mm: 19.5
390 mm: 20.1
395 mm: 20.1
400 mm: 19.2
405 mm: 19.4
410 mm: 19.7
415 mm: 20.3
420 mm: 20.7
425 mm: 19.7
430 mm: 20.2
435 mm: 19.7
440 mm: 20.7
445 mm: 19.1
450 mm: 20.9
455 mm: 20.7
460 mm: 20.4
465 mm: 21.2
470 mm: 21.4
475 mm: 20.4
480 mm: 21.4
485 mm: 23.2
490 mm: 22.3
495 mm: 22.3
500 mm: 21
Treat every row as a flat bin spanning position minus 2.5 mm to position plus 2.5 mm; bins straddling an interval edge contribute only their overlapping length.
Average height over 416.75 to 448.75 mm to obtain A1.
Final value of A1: 20.1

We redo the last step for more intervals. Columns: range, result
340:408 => 18.3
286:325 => 20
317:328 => 19.8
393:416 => 19.7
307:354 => 16.7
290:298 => 20.8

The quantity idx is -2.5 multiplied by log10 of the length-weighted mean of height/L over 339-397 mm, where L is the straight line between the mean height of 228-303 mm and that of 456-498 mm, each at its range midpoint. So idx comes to 0.17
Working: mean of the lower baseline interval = 20.8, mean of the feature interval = 18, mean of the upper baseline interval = 21.5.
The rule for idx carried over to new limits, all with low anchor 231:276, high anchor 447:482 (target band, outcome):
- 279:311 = 0.04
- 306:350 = 0.23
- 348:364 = 0.20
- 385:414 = 0.06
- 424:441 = 0.04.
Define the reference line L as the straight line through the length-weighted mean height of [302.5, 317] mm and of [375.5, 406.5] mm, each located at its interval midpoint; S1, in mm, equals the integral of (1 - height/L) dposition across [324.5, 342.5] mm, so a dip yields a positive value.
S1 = 3.8 mm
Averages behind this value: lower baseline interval 19.5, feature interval 15.5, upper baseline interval 20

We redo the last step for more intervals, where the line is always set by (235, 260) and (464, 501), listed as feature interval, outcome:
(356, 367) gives 0.9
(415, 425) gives 0.5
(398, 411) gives 1.2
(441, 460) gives 1.1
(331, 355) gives 8.7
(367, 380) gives 0.3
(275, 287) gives -0.3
